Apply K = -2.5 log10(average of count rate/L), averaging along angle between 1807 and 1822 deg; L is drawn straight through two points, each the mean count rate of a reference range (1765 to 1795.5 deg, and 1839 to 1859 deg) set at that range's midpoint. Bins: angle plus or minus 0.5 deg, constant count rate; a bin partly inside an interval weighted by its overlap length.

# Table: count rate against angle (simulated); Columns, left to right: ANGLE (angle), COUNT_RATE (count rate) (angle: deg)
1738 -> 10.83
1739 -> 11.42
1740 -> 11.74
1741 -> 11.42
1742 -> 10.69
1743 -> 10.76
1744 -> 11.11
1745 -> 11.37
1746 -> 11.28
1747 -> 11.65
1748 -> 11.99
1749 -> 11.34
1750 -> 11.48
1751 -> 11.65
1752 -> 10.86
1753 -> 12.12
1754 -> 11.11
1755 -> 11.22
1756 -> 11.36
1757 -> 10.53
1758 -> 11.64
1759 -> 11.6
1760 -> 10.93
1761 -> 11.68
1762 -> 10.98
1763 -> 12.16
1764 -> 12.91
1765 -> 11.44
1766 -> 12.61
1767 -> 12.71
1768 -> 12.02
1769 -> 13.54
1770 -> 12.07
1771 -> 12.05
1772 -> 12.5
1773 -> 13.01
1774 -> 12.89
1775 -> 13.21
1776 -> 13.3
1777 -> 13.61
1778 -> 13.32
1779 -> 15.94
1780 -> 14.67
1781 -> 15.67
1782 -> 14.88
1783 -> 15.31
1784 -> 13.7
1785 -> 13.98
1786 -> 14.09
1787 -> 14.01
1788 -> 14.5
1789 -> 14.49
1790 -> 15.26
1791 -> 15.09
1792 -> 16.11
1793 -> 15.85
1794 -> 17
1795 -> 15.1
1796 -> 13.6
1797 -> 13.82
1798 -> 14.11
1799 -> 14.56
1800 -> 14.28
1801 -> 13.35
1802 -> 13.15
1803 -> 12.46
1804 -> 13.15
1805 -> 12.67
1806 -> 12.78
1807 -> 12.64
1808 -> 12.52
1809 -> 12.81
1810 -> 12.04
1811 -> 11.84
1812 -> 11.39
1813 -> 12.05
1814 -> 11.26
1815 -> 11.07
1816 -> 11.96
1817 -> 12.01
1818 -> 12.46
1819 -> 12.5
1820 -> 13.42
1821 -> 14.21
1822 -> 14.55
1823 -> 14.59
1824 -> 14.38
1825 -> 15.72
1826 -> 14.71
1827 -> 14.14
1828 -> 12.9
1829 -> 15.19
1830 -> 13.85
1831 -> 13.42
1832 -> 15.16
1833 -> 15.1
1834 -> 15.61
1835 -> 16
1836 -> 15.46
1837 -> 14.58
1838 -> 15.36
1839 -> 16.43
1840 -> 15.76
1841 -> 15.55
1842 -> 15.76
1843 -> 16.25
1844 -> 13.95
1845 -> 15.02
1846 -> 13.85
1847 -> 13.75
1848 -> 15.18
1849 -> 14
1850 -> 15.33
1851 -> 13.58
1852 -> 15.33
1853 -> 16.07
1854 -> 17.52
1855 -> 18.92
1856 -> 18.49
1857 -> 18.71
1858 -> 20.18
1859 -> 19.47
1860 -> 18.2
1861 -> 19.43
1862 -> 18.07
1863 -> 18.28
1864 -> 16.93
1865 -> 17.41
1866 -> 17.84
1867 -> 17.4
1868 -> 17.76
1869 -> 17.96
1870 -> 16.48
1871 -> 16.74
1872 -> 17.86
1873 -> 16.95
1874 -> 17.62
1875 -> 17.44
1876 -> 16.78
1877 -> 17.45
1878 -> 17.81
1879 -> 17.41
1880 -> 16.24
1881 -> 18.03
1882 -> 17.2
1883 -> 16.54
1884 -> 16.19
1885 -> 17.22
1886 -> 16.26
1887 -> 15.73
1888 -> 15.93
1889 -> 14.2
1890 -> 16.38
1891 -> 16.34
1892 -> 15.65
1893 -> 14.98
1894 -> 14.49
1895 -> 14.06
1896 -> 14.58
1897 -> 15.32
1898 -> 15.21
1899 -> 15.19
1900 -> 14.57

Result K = 0.22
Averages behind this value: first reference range 14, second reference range 16.1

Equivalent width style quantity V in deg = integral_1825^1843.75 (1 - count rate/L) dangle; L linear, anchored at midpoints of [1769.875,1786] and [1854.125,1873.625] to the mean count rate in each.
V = 1.72 deg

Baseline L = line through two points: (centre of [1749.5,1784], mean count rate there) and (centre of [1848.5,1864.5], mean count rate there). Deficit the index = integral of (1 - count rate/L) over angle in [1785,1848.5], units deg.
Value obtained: 4.8 deg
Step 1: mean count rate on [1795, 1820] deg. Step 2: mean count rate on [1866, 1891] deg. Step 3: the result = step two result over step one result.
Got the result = 1.33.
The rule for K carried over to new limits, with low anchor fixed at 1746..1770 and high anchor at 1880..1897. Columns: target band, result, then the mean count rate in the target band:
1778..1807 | -0.13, 14.4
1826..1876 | -0.11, 16.3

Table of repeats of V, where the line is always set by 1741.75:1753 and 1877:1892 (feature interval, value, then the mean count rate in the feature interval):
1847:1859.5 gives -1.14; 16.8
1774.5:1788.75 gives -1.88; 14.3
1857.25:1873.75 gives -2.23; 17.9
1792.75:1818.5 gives 0.89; 13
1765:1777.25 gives -0.48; 12.7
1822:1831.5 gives 0.01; 14.3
